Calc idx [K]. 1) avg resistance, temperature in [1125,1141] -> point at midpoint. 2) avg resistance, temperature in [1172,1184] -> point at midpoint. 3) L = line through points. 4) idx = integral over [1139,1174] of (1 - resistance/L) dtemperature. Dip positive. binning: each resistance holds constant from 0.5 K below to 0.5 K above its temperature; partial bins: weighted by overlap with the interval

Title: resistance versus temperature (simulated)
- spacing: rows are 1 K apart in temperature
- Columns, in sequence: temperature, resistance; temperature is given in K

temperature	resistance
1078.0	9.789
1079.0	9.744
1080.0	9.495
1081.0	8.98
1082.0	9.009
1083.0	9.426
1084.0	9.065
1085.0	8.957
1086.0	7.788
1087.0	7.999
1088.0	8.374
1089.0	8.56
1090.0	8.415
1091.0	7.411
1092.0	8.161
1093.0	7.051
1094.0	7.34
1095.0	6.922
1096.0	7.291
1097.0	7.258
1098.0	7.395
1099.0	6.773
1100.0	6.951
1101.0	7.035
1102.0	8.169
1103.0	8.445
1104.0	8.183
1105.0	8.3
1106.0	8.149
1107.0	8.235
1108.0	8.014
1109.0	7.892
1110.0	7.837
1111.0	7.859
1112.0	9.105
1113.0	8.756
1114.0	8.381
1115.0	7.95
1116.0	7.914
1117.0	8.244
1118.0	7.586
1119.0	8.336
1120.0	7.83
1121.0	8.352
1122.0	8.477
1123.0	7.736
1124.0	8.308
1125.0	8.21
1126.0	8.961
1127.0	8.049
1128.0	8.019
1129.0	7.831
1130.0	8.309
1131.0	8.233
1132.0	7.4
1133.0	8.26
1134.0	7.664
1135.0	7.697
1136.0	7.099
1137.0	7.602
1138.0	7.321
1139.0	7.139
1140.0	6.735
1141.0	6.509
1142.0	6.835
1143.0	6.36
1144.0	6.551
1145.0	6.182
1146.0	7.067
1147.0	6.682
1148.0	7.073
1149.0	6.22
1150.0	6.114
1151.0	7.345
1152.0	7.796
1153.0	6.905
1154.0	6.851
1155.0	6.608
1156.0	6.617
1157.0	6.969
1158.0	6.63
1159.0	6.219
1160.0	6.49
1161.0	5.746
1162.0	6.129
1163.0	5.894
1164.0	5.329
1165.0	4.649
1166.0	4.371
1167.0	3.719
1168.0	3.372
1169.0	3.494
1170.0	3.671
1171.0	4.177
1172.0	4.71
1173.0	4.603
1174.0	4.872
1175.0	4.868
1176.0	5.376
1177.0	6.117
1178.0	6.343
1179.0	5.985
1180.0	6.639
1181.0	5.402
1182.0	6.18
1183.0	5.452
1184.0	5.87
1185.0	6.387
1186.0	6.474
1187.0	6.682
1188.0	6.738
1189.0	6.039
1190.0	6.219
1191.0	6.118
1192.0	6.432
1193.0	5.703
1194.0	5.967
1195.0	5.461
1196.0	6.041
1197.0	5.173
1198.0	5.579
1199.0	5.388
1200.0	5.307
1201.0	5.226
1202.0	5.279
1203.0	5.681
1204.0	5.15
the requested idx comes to 4.0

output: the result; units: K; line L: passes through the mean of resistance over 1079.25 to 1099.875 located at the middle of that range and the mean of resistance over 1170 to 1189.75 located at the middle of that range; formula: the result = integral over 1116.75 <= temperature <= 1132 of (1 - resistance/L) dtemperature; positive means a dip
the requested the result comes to -2.1 K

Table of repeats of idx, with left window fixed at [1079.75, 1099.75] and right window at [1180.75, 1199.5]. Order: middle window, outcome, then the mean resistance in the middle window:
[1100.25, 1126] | -2.0 K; 8.14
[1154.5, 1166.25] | 1.1 K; 6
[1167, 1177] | 3.0 K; 4.41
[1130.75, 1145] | -0.3 K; 7.19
